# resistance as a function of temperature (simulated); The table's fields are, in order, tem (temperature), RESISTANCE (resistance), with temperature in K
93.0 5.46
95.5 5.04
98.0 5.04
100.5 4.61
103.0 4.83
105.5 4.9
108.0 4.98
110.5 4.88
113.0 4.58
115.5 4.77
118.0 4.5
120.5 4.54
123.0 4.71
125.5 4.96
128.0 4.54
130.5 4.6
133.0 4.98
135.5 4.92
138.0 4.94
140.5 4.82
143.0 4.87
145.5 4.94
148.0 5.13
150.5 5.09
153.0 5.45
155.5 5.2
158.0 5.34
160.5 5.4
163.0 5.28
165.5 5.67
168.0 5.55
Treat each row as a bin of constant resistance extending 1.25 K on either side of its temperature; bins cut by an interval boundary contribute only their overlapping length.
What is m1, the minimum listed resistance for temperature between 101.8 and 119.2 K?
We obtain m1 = 4.5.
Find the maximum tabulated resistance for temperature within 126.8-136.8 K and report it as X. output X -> 4.98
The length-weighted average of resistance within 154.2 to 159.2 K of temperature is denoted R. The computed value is 5.27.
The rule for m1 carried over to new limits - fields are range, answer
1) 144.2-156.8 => 4.94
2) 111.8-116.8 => 4.58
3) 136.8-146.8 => 4.82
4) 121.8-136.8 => 4.54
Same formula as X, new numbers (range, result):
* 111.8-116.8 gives 4.77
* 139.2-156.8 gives 5.45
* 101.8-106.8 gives 4.9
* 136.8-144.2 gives 4.94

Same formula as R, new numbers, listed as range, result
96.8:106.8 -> 4.84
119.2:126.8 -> 4.73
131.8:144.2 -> 4.91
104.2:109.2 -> 4.94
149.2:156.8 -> 5.25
